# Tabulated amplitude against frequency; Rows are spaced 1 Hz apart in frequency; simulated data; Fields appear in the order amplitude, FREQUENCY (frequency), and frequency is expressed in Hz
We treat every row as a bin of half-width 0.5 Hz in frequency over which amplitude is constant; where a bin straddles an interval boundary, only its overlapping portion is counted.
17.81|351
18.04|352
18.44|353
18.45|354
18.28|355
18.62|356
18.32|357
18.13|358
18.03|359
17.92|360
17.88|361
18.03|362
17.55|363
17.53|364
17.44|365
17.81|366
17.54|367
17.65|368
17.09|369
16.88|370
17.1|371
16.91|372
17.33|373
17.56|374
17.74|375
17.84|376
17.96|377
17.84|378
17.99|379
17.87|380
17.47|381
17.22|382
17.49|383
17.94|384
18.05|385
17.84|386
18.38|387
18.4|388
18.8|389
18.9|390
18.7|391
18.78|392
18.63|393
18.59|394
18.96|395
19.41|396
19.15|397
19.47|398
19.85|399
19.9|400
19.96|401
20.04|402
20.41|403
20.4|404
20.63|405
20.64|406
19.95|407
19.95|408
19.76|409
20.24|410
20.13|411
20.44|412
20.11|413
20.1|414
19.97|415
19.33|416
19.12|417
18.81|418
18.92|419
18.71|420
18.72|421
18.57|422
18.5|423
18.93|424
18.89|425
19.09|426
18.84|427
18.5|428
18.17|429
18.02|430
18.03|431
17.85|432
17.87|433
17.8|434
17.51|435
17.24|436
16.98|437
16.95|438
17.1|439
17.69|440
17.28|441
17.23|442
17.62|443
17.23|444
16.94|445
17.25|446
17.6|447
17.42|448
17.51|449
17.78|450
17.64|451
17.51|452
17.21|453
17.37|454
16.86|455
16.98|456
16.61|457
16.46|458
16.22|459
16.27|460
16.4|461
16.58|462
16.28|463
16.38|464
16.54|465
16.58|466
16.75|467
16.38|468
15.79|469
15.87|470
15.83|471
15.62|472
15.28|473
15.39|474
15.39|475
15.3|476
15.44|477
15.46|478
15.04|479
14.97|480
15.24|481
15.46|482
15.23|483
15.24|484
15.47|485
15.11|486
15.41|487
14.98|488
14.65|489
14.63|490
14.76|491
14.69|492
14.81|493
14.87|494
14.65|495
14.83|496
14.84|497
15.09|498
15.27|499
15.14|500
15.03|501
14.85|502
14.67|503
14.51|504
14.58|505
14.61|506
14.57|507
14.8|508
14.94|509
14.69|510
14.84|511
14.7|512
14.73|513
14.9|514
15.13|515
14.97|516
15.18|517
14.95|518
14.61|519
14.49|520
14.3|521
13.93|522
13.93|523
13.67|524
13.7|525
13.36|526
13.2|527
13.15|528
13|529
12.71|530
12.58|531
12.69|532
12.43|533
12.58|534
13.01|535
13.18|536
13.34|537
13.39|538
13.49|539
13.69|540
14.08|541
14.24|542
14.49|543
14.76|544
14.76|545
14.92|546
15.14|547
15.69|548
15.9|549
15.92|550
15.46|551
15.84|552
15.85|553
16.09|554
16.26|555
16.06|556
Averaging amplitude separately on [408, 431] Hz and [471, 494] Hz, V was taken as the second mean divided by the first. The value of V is 0.79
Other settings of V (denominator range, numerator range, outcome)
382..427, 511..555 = 0.74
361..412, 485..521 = 0.80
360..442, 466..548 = 0.79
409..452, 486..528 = 0.80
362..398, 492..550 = 0.80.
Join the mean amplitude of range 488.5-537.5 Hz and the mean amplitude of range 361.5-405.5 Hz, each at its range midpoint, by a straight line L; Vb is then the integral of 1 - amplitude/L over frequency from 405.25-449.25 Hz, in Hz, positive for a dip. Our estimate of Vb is -4.0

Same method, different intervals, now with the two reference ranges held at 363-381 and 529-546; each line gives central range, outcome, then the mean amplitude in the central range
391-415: -4.3 Hz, 19.8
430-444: -1.3 Hz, 17.5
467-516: -1.6 Hz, 15.1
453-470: -1.3 Hz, 16.5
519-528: 0.0 Hz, 13.8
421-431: -1.5 Hz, 18.6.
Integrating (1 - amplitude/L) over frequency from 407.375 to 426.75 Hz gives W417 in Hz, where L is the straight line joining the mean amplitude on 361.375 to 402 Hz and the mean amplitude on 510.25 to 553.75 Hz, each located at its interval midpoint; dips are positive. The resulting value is -2.4 Hz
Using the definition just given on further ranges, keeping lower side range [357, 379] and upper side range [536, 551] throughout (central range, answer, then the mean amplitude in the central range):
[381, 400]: -1.50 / 18.6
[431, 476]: -1.97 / 16.8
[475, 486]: 0.26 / 15.3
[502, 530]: 1.26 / 14.4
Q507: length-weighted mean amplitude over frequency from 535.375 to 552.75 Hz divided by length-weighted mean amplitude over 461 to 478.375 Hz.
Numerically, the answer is 0.92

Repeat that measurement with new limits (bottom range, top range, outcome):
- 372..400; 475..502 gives 0.82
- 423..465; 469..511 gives 0.86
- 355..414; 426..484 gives 0.90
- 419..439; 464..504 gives 0.84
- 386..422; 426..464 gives 0.89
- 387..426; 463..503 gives 0.79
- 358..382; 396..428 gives 1.11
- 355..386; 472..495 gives 0.85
